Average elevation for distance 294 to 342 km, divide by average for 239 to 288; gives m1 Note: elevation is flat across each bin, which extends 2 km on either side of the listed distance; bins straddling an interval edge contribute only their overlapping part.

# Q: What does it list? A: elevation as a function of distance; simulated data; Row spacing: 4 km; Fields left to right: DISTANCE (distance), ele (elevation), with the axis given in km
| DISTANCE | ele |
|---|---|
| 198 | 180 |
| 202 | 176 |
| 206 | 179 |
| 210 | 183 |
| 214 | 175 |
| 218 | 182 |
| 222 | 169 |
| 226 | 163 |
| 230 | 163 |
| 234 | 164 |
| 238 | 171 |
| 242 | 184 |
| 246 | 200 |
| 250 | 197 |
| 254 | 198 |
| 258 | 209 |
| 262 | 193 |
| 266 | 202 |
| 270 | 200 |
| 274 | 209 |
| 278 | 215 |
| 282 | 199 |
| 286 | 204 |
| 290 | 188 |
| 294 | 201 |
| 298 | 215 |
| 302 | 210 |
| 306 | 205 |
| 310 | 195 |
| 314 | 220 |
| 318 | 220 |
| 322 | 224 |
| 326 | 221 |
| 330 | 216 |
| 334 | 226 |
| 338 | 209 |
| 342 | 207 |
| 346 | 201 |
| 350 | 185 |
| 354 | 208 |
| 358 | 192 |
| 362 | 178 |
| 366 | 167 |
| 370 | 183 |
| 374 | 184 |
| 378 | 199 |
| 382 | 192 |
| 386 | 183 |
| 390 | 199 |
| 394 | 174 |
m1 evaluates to 1.07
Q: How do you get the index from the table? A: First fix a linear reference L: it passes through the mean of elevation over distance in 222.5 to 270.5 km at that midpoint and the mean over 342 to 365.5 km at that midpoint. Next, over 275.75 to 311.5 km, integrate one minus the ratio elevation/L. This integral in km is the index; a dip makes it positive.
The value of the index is -2.8 km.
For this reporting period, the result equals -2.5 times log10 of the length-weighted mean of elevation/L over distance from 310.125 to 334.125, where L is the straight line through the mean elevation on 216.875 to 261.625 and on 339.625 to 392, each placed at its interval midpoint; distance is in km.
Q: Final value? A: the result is -0.17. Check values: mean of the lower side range 182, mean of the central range 219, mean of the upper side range 191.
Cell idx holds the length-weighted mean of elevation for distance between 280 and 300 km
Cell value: 201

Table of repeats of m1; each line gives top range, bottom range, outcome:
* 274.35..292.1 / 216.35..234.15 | 1.20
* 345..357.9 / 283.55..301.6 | 0.97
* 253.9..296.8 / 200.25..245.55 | 1.16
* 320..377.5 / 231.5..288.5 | 1.02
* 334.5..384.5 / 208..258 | 1.07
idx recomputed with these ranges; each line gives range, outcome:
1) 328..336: 221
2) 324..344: 216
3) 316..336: 221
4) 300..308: 208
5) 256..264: 201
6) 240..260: 198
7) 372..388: 190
